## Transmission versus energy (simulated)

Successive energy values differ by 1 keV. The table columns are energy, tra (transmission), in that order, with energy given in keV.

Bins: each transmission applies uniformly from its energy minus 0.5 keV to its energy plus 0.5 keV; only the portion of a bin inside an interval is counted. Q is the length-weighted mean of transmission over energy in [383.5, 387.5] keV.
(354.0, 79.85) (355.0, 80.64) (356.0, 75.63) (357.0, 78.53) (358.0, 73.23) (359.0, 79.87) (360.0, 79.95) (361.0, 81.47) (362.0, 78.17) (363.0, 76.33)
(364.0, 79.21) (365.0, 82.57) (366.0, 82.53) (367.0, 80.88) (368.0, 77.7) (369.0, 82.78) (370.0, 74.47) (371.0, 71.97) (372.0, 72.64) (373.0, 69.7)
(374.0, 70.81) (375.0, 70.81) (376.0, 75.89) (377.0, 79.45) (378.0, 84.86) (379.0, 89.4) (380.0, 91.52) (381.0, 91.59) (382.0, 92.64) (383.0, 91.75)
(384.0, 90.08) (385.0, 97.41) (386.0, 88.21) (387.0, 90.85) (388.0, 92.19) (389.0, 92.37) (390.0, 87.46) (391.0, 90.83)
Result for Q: 91.6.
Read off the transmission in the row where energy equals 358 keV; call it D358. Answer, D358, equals 73.23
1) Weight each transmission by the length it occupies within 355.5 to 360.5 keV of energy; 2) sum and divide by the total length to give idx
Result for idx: 77.4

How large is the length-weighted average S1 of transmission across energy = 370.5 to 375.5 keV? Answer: 71.2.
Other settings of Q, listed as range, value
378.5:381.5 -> 90.8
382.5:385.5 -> 93.1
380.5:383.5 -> 92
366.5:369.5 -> 80.5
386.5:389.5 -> 91.8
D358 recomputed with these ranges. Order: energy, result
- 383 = 91.75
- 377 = 79.45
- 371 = 71.97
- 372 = 72.64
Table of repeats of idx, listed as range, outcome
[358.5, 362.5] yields 79.9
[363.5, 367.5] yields 81.3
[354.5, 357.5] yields 78.3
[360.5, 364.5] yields 78.8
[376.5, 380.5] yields 86.3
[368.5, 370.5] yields 78.6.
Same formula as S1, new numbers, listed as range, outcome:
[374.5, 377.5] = 75.4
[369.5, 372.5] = 73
